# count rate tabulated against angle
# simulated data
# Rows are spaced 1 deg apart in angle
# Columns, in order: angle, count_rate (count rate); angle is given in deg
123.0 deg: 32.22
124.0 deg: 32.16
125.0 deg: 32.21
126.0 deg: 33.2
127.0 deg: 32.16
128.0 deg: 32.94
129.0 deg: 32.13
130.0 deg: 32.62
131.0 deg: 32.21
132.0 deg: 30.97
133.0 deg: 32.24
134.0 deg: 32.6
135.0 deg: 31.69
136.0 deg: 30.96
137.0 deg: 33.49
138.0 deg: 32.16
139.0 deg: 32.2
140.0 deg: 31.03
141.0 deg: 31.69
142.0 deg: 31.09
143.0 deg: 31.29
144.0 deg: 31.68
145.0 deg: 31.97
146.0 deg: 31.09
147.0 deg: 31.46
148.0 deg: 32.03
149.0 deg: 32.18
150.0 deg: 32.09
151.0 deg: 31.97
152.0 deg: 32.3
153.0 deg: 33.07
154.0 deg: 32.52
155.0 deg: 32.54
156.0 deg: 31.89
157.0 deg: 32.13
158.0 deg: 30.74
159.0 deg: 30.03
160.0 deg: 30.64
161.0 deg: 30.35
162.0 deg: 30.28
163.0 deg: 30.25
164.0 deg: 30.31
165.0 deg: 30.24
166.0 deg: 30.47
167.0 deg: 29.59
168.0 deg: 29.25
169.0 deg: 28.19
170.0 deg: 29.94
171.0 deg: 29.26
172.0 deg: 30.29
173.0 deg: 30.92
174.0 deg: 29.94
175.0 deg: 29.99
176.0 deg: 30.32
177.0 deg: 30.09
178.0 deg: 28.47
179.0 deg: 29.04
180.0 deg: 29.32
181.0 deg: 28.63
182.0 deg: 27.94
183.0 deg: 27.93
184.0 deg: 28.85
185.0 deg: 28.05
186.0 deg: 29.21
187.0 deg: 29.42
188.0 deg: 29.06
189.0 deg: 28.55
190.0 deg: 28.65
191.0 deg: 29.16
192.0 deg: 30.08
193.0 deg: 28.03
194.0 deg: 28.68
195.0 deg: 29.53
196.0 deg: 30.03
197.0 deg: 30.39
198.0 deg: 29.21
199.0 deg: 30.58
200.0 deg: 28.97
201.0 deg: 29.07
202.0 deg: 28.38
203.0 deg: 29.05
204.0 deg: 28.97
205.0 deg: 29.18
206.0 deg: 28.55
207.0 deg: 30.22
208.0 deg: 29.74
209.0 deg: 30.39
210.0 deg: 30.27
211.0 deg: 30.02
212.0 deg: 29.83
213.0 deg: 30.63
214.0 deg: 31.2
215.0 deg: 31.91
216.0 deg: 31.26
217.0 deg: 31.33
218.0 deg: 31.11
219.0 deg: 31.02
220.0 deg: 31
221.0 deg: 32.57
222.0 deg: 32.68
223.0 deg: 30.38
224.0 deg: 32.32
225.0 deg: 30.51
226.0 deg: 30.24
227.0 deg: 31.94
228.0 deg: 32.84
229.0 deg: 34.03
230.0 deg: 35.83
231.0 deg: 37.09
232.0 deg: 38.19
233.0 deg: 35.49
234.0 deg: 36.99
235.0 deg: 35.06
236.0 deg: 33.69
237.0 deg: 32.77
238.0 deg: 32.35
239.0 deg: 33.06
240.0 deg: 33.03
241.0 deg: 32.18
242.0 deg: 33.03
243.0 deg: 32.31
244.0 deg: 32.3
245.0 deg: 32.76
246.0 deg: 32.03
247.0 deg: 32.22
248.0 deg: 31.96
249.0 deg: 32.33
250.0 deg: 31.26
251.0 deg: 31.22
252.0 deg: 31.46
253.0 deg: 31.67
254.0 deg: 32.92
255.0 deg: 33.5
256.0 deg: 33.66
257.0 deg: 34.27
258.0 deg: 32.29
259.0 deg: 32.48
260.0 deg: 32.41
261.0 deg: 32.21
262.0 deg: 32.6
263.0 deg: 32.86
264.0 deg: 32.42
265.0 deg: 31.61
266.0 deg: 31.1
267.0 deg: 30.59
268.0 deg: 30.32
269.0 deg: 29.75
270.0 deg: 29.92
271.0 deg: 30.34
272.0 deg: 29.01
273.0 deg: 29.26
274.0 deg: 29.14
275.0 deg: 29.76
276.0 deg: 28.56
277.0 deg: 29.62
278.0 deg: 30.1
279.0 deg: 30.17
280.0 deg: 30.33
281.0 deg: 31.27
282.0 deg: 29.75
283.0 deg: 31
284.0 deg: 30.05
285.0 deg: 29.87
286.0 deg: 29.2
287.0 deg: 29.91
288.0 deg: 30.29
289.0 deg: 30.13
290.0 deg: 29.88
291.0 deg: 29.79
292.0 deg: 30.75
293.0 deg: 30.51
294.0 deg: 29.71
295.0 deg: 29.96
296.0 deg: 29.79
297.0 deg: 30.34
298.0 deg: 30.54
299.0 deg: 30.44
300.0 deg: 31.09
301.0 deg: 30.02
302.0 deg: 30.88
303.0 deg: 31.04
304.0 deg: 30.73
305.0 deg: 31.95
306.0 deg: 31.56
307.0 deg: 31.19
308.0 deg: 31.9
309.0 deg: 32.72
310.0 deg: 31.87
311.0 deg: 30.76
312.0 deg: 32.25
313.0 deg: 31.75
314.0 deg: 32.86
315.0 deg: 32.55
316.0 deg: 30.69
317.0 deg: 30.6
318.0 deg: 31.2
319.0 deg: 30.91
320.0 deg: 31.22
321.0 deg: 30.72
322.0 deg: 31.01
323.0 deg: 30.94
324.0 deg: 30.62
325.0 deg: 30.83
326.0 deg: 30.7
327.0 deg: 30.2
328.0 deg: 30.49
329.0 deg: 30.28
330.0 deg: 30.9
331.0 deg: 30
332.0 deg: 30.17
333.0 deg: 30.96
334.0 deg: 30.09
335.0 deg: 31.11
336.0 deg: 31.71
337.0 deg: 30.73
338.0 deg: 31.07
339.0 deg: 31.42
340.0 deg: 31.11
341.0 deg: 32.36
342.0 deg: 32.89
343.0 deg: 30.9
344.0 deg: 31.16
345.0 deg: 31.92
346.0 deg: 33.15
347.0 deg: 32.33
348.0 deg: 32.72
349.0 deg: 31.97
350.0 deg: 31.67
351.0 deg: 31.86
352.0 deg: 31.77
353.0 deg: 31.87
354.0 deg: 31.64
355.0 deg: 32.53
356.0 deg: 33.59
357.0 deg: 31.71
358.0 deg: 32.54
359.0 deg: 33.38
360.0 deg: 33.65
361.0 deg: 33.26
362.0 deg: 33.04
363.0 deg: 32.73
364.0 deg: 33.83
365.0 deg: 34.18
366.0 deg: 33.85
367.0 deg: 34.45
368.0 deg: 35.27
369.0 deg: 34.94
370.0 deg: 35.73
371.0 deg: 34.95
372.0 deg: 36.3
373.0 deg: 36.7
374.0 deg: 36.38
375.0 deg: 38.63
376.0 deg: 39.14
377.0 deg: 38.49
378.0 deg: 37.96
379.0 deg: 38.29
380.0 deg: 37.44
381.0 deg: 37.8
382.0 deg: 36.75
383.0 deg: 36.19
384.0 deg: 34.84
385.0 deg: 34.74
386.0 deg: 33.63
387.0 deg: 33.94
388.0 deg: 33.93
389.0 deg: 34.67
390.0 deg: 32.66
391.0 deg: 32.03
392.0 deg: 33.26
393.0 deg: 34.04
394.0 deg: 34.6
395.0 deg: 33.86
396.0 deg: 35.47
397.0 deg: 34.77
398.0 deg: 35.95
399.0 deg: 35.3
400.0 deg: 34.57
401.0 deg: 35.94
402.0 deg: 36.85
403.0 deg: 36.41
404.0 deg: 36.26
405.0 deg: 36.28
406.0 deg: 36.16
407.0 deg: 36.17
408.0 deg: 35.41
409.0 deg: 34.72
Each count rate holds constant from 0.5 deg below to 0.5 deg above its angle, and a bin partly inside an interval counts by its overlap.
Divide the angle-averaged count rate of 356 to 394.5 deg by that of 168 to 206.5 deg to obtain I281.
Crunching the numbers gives 1.2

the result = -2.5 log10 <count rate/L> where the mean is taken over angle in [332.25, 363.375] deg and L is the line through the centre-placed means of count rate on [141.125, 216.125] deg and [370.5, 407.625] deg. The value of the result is 0.09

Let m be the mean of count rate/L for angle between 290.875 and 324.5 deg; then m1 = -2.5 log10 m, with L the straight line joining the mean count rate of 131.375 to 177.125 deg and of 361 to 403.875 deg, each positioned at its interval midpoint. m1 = 0.097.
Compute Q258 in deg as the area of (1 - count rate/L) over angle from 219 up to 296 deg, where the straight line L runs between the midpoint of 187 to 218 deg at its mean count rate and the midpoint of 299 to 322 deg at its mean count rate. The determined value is -3.0 deg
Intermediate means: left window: 29.7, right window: 31.4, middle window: 31.7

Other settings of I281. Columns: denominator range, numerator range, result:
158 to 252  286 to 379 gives 1.04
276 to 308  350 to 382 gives 1.14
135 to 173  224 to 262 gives 1.06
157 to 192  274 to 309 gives 1.03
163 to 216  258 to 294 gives 1.03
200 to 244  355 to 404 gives 1.10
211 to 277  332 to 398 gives 1.05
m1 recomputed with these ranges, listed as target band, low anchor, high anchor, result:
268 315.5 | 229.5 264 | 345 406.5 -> 0.11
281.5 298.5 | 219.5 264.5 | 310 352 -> 0.07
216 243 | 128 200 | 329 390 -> -0.05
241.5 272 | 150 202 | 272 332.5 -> -0.06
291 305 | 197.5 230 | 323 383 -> 0.06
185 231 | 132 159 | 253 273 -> 0.05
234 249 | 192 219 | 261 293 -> -0.10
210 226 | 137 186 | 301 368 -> -0.01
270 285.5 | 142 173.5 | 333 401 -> 0.10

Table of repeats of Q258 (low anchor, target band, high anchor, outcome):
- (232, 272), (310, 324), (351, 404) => 1.0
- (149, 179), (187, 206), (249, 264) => 1.3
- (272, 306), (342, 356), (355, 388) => 0.7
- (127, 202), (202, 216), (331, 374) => 0.5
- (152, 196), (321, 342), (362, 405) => 1.9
